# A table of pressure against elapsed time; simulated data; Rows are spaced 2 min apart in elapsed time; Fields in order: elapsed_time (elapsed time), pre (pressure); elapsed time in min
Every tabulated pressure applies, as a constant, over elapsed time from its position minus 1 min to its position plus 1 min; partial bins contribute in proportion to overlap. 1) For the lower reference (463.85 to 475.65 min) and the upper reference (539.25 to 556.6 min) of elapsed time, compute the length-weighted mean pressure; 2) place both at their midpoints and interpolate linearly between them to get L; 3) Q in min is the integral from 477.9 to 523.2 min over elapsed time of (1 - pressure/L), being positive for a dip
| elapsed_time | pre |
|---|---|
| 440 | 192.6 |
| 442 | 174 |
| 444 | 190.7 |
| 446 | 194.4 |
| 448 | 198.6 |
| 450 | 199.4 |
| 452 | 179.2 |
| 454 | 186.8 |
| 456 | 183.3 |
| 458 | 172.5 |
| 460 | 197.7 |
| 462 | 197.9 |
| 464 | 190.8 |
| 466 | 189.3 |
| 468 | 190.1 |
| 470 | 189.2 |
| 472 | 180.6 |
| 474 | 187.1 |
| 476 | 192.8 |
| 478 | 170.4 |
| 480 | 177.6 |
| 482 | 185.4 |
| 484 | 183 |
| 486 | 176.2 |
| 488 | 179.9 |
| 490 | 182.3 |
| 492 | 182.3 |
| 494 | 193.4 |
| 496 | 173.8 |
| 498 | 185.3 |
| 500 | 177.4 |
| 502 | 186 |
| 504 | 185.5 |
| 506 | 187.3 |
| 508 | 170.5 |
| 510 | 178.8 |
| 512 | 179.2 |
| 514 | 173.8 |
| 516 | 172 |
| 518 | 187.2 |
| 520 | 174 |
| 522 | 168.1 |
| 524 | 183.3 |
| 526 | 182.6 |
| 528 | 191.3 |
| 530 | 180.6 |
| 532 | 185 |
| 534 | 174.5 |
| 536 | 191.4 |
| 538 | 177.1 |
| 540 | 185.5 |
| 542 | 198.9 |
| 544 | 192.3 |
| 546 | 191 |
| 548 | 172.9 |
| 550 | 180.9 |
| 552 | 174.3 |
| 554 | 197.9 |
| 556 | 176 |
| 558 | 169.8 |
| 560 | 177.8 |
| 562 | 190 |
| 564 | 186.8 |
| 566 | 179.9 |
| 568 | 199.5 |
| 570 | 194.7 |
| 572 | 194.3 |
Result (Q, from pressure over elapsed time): 1.8 min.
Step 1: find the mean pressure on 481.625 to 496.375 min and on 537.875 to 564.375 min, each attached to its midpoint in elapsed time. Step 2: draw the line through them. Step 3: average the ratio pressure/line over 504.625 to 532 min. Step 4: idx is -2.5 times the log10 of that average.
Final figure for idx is 0.02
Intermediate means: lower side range 182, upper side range 184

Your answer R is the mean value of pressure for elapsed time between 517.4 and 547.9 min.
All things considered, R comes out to 184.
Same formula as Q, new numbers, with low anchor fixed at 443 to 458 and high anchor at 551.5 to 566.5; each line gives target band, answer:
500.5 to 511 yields 0.2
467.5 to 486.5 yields 0.4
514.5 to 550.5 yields 0.2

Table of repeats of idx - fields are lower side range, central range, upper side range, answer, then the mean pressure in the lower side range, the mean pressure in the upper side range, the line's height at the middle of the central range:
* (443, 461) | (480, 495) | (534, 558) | 0.03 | 189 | 184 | 187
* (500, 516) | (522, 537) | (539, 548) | 0.02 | 179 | 190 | 186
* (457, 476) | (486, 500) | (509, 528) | 0.01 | 189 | 178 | 183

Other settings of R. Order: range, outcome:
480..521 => 181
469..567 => 182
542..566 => 183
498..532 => 180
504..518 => 178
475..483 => 182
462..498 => 184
